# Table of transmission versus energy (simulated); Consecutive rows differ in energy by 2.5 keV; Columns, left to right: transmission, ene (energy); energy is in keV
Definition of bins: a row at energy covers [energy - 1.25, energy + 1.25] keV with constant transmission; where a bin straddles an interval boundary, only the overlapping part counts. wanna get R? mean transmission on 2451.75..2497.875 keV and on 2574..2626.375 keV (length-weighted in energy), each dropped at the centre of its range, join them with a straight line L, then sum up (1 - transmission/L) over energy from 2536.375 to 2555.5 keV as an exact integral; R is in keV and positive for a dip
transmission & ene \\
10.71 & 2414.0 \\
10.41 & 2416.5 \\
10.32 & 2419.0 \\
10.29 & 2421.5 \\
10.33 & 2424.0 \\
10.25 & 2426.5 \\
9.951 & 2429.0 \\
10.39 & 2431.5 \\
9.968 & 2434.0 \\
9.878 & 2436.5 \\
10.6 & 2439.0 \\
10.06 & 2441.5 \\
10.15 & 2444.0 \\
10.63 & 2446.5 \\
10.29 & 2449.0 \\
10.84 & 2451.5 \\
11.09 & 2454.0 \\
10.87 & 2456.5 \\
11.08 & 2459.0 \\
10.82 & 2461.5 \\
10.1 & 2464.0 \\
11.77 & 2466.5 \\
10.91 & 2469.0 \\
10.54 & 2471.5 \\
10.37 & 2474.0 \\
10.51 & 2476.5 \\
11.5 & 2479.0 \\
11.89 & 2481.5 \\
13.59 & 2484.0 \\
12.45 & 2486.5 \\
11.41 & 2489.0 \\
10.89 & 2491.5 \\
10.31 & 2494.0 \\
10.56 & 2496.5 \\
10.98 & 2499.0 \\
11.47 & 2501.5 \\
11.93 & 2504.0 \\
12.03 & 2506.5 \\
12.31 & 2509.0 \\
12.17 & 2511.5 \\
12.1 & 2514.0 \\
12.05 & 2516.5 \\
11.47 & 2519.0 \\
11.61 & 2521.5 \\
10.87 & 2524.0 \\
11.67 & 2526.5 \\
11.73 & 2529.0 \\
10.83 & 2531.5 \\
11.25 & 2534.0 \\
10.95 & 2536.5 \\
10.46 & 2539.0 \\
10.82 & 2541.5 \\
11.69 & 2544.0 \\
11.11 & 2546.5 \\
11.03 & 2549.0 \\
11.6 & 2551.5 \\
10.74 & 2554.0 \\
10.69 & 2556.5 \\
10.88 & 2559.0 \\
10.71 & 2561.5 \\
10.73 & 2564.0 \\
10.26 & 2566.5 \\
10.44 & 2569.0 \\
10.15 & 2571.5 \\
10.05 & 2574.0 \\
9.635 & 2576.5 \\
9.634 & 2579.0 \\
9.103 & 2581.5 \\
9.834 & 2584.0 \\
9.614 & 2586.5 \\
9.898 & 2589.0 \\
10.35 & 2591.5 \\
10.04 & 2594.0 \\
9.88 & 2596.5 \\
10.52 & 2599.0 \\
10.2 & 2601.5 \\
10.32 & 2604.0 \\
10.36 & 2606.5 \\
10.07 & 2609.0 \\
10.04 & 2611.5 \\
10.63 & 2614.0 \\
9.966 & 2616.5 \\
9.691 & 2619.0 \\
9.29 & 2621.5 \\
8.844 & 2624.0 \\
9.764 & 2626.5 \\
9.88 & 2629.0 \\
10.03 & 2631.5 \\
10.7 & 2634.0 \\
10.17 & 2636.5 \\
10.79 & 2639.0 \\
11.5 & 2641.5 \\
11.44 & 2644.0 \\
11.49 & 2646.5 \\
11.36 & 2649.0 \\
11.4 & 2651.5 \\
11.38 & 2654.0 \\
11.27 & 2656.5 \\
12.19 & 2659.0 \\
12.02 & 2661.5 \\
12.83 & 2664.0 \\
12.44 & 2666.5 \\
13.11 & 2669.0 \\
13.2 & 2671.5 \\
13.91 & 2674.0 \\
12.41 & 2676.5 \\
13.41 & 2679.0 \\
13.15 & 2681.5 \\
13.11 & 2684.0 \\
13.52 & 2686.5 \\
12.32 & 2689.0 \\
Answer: -1.1 keV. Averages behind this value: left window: 11.1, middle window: 11.1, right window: 9.9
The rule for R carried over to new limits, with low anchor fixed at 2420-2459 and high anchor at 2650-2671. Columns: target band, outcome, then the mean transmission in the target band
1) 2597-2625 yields 4.1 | 10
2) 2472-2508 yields -2.1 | 11.4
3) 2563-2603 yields 5.2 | 10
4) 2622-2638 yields 2.7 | 9.88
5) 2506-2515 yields -1.0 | 12.2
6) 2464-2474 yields -0.2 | 10.9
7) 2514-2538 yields -0.7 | 11.4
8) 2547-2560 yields 0.3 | 11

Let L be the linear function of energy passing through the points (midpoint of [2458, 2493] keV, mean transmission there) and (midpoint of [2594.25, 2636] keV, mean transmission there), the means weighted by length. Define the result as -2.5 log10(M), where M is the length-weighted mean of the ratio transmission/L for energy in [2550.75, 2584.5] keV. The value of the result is 0.01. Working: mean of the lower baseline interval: 11.3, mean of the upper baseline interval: 10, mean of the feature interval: 10.3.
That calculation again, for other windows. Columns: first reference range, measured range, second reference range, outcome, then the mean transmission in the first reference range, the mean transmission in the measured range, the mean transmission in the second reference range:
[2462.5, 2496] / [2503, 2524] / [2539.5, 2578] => -0.09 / 11.2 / 11.9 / 10.7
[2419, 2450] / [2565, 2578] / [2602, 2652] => 0.02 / 10.2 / 10.1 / 10.4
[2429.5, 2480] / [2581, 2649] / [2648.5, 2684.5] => 0.18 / 10.6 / 10.2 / 12.5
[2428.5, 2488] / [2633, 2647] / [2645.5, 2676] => 0.10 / 10.9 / 11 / 12.2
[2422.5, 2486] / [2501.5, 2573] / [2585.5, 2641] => -0.08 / 10.8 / 11.2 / 10.1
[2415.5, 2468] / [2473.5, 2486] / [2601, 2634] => -0.13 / 10.5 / 11.7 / 9.95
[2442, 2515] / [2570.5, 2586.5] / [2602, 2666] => 0.12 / 11.2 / 9.72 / 10.7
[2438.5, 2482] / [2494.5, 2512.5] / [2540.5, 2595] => -0.09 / 10.8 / 11.6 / 10.4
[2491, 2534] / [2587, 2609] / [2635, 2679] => 0.16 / 11.5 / 10.2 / 12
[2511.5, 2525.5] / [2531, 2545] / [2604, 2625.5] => 0.03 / 11.7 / 11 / 9.89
